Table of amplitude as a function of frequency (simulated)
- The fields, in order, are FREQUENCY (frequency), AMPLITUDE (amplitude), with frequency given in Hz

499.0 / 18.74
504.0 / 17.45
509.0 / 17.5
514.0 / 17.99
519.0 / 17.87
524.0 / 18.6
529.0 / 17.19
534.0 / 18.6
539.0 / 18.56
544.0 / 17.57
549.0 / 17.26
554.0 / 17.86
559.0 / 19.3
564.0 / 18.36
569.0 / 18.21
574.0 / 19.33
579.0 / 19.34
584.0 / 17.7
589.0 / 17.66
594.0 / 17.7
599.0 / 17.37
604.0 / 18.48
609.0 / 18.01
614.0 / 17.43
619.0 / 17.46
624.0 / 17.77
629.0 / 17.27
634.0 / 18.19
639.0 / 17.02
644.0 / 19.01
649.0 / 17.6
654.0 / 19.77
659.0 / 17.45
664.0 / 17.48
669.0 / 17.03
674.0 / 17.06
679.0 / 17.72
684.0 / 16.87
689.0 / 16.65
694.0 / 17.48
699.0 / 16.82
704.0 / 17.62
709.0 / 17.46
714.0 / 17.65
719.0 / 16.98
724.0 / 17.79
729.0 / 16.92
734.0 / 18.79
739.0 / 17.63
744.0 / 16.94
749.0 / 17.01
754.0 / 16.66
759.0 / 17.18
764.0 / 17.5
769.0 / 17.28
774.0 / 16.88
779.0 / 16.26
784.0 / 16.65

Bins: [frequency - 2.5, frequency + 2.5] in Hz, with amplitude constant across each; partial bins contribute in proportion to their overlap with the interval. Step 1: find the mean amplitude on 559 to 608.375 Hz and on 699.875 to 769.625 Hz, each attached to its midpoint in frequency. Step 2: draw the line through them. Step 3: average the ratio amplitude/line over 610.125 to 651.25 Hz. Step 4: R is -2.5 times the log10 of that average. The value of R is 0.02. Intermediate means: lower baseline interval 18.3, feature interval 17.7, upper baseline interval 17.4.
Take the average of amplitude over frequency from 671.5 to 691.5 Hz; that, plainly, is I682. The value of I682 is 17.1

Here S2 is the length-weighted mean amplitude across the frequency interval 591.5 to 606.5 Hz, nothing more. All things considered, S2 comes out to 17.9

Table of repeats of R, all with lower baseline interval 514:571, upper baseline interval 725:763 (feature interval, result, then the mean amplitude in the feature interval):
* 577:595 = -0.009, 18.1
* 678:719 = 0.016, 17.2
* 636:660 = -0.031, 18.2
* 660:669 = 0.018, 17.4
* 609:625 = 0.014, 17.6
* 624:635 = 0.006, 17.7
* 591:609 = 0.002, 17.9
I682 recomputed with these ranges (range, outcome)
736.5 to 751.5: 17.2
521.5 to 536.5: 18.1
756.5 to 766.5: 17.3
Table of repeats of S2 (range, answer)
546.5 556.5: 17.6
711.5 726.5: 17.5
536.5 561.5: 18.1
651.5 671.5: 17.9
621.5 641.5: 17.6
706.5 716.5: 17.6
